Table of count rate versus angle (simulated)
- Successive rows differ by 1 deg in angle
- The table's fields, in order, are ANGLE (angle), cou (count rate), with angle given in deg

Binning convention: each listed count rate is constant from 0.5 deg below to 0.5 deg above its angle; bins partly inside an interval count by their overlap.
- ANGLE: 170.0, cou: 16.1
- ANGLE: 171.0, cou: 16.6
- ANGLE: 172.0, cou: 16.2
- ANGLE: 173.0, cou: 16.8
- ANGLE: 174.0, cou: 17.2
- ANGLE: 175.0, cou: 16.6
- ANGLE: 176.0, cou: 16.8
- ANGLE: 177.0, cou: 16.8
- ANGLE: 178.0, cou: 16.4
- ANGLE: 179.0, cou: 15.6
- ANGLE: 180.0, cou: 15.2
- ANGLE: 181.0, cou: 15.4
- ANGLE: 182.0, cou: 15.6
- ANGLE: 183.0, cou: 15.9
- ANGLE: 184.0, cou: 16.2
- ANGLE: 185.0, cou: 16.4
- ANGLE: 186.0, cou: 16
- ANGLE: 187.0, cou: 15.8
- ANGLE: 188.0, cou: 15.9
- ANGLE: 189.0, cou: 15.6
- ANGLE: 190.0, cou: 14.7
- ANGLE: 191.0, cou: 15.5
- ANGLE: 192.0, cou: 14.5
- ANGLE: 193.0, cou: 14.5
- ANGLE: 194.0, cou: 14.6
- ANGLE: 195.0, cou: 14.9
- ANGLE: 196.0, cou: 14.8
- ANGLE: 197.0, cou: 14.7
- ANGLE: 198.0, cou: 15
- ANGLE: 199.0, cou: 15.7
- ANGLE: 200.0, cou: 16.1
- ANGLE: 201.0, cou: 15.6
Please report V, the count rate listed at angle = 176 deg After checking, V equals 16.8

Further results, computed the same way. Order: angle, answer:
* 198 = 15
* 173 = 16.8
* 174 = 17.2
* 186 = 16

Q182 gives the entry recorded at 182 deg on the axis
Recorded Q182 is 15.6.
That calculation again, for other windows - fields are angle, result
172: 16.2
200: 16.1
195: 14.9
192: 14.5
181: 15.4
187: 15.8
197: 14.7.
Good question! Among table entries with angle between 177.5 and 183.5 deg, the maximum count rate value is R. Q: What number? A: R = 16.4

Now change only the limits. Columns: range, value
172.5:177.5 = 17.2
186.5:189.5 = 15.9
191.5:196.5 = 14.9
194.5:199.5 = 15.7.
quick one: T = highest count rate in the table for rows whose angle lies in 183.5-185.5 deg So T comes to 16.4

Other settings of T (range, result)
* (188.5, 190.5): 15.6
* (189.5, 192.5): 15.5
